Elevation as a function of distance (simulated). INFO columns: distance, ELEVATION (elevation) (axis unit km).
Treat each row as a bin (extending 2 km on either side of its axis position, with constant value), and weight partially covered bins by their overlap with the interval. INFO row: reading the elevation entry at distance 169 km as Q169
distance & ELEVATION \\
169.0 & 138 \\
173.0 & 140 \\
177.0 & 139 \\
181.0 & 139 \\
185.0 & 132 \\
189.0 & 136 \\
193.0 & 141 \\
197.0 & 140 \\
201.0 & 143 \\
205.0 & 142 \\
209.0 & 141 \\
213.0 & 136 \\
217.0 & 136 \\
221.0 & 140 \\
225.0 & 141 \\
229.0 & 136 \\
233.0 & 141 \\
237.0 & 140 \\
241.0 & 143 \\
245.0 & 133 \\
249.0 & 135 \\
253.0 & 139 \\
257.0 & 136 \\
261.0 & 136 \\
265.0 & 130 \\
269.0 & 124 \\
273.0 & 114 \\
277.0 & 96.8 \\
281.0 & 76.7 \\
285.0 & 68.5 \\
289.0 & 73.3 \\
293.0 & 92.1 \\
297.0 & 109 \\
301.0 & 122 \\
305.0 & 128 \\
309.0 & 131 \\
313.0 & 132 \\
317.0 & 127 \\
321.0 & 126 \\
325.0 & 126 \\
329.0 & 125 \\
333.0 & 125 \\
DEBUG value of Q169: 138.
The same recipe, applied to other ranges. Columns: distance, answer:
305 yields 128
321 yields 126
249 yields 135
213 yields 136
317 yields 127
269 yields 124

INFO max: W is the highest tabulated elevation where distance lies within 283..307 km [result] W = 128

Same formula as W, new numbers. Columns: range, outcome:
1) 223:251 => 143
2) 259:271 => 136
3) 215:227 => 141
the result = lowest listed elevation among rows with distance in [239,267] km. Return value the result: 130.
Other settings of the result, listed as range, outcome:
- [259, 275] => 114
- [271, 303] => 68.5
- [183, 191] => 132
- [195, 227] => 136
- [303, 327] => 126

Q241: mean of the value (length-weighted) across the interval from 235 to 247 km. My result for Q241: 139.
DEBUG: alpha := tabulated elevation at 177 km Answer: 139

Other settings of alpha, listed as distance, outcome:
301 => 122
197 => 140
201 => 143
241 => 143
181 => 139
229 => 136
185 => 132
